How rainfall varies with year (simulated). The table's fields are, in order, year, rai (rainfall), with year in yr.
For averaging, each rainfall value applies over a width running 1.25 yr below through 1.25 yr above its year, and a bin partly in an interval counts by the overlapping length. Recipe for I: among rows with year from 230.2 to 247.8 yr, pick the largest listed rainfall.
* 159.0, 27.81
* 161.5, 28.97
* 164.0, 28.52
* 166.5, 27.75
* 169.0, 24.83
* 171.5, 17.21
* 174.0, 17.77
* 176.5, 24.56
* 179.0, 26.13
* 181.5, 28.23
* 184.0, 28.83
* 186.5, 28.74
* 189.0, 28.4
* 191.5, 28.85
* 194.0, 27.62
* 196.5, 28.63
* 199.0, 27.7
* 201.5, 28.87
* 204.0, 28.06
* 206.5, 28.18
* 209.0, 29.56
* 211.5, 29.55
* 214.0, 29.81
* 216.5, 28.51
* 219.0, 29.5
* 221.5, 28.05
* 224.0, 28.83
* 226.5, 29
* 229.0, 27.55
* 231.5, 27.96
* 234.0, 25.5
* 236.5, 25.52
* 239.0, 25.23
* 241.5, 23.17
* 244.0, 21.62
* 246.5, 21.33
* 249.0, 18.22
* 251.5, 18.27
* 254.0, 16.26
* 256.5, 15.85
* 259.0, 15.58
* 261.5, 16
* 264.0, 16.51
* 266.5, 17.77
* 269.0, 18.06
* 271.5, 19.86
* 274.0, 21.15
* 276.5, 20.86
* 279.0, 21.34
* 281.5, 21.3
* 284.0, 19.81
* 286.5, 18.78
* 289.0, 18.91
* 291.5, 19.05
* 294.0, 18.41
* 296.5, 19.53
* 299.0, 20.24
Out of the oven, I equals 27.96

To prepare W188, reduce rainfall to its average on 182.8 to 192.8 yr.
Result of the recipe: 28.7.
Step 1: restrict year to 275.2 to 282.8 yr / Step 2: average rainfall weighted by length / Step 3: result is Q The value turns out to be 21.2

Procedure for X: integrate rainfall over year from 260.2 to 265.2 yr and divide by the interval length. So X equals 16.2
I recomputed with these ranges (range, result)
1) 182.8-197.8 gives 28.85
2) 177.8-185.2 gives 28.83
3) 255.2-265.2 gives 16.51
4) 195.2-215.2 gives 29.81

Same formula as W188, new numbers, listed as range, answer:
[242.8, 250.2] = 20.4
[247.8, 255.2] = 17.6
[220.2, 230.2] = 28.4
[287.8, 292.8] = 19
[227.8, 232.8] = 27.7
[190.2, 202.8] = 28.3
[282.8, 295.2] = 19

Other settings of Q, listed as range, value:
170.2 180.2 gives 21.4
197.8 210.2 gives 28.5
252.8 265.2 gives 16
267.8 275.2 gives 19.7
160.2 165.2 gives 28.7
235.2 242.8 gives 24.6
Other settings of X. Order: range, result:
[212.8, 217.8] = 29.2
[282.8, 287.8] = 19.3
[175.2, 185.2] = 26.9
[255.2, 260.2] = 15.7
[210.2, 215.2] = 29.7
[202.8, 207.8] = 28.1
